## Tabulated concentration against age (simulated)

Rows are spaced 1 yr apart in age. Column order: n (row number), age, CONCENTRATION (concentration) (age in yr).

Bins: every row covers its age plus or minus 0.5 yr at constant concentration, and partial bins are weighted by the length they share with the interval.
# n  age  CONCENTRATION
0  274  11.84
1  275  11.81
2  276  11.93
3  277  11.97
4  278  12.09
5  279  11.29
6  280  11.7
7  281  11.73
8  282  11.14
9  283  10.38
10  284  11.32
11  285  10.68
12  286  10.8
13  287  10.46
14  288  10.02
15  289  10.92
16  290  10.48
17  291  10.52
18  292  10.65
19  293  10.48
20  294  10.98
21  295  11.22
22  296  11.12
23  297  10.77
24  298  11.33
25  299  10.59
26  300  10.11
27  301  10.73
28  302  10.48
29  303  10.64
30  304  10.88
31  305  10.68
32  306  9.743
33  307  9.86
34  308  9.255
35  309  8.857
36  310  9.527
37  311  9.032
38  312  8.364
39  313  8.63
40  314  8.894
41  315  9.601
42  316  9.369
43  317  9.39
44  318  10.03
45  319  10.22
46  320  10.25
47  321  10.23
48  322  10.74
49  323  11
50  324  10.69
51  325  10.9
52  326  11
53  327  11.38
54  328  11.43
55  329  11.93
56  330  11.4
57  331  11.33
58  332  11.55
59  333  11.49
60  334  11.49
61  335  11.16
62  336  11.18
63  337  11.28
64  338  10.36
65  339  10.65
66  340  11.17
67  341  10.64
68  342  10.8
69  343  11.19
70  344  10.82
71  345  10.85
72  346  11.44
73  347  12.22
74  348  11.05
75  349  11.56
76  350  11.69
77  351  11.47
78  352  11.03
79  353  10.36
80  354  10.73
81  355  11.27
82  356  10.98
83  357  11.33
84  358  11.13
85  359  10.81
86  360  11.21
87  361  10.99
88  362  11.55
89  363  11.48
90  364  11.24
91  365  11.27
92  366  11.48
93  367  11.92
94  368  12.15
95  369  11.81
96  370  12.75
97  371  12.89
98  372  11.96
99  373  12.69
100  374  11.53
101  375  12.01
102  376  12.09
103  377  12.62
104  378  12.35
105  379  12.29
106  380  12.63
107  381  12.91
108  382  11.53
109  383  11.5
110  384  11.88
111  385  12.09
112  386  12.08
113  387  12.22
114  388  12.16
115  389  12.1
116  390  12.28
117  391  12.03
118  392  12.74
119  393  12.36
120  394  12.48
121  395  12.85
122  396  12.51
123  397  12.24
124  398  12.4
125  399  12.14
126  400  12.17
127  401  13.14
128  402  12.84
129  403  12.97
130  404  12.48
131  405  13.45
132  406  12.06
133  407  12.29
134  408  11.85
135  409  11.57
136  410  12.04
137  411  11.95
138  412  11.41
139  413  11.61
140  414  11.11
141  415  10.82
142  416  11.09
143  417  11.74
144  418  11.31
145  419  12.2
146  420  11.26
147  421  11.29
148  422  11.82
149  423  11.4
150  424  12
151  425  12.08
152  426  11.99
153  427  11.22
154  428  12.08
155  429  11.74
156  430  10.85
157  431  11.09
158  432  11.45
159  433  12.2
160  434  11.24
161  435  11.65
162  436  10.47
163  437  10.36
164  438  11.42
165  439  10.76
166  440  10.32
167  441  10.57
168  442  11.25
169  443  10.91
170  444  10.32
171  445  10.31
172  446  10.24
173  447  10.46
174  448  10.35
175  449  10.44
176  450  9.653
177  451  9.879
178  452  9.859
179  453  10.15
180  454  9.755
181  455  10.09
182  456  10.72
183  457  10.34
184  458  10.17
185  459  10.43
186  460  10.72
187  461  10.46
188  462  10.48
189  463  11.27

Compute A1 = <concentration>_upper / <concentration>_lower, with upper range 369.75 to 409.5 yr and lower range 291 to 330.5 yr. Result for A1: 1.2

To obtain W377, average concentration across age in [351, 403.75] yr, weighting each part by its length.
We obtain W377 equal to 12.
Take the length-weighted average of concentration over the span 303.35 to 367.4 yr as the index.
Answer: 10.7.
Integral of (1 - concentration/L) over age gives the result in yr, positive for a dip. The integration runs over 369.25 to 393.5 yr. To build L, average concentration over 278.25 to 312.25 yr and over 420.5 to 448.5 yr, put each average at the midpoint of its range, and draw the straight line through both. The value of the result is -3.0 yr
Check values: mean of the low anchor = 10.5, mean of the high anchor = 11.1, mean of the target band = 12.2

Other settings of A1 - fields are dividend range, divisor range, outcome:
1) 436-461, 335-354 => 0.94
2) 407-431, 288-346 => 1.10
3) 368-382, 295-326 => 1.22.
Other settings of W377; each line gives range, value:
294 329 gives 10.2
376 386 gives 12.2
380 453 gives 11.6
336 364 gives 11.1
